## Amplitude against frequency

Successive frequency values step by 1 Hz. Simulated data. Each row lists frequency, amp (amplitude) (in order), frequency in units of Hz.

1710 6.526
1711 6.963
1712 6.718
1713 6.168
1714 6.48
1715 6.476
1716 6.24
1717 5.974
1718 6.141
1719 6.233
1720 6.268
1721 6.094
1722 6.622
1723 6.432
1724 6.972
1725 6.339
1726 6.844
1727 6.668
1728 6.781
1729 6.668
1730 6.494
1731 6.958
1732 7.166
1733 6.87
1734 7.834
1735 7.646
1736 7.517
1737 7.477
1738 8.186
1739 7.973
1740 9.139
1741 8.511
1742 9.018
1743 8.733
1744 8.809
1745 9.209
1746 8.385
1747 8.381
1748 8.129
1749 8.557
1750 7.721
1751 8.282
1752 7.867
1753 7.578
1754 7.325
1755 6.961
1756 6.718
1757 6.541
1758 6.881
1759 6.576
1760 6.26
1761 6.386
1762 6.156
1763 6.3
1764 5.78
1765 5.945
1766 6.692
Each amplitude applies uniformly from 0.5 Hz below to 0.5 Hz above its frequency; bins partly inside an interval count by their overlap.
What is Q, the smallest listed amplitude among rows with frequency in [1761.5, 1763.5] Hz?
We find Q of 6.156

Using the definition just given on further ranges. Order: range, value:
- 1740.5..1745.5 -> 8.511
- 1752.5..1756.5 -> 6.718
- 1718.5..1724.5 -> 6.094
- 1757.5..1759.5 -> 6.576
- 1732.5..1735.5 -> 6.87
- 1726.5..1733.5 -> 6.494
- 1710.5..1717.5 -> 5.974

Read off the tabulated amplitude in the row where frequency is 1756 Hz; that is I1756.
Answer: 6.718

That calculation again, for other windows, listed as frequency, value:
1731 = 6.958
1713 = 6.168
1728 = 6.781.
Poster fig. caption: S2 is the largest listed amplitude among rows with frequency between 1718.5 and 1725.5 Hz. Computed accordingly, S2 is 6.972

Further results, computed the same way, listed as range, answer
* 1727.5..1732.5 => 7.166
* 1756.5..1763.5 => 6.881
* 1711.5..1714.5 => 6.718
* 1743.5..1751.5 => 9.209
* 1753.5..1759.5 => 7.325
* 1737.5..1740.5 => 9.139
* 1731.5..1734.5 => 7.834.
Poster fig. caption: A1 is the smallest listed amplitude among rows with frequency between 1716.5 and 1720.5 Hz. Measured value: 5.974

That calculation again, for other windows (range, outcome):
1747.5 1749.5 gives 8.129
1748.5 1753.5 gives 7.578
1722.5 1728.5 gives 6.339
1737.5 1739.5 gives 7.973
